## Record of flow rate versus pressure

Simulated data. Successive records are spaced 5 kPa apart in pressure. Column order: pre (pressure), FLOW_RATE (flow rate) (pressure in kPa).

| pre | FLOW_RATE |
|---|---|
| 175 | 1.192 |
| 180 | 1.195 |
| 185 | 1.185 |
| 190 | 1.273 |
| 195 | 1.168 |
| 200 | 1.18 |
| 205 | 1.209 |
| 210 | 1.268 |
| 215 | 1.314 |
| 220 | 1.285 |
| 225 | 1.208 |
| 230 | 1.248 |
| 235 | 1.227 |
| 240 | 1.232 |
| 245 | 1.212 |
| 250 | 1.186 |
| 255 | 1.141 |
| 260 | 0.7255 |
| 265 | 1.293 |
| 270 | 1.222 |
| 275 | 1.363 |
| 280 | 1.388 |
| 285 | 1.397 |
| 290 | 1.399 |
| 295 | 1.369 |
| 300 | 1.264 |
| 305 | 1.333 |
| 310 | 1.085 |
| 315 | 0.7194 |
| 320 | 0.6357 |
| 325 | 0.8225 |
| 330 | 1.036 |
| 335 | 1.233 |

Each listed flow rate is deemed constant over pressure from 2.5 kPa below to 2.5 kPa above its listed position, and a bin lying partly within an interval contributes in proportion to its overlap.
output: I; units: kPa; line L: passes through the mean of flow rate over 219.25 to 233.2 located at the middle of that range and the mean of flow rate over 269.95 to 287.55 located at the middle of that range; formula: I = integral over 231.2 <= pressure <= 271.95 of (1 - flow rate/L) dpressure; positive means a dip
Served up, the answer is 4.40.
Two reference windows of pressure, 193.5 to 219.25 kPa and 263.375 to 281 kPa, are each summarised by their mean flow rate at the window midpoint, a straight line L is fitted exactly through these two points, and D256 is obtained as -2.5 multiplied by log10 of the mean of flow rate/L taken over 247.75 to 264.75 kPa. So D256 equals 0.22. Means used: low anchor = 1.23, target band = 1.05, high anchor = 1.31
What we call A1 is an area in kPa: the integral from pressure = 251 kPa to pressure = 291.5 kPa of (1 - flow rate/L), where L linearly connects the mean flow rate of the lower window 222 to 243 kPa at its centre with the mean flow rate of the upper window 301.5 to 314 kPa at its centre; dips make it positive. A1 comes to -1.55 kPa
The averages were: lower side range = 1.23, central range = 1.24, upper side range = 1.15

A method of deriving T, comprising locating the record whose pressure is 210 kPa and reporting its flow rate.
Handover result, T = 1.268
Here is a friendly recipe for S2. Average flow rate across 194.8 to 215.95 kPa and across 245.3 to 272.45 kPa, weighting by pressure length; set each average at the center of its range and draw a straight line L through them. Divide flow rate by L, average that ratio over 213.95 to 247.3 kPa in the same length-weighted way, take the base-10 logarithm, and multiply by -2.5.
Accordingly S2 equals -0.06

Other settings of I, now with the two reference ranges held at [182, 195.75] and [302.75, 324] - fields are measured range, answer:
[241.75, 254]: -1.3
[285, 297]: -5.0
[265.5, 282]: -4.8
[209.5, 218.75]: -1.1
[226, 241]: -1.6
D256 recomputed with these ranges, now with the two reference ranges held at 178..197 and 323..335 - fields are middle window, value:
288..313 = -0.22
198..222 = -0.07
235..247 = -0.09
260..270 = -0.04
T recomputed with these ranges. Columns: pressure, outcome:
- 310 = 1.085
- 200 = 1.18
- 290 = 1.399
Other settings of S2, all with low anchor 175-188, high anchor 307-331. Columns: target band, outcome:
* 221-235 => -0.14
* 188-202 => -0.04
